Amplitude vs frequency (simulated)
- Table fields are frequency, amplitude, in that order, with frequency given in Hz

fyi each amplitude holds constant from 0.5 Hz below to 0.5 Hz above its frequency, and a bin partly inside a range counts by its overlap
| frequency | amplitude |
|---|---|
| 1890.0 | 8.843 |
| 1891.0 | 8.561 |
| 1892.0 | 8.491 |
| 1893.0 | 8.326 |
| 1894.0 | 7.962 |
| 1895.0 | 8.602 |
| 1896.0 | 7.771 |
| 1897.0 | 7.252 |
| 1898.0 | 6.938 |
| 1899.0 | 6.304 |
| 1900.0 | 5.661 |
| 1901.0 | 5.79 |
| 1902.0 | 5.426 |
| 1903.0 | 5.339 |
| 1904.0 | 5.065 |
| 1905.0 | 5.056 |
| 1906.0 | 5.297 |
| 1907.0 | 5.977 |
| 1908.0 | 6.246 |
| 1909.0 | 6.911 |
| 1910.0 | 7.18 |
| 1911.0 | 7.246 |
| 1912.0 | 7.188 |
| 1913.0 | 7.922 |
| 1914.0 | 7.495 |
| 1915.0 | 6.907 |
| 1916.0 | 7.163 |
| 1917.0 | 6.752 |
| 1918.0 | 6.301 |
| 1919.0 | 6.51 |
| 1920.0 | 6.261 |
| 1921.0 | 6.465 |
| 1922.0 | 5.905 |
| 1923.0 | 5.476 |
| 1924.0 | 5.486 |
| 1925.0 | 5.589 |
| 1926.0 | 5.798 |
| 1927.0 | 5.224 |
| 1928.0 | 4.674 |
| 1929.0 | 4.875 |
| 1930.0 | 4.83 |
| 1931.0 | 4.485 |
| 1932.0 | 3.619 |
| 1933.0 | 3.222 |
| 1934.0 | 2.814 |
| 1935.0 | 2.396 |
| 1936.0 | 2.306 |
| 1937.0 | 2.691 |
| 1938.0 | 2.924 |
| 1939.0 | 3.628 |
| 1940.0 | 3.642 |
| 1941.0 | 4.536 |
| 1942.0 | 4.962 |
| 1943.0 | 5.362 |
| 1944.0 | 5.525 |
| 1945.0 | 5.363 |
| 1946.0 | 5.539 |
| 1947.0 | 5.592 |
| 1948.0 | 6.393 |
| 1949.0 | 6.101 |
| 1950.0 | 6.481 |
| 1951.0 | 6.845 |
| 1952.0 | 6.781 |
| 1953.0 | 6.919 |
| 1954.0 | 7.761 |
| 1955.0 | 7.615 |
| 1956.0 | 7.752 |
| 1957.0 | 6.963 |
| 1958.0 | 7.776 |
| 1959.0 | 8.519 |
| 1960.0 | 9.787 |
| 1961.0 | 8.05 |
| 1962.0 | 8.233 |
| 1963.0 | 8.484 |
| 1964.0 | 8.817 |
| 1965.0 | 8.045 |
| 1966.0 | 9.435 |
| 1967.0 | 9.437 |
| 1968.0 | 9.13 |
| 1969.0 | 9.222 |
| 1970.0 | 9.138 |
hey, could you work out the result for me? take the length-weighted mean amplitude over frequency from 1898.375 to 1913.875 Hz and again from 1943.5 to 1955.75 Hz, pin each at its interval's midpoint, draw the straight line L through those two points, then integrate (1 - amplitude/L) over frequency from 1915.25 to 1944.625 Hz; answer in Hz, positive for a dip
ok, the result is 6.96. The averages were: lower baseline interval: 6.21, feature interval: 4.83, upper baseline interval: 6.44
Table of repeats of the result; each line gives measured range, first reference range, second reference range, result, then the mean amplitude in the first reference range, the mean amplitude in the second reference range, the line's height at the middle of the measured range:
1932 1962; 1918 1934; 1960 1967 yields 6.8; 5.19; 8.67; 7.14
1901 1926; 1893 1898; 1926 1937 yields -2.3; 7.84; 3.88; 5.86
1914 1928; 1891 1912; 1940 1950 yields 0.0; 6.7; 5.44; 6.14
